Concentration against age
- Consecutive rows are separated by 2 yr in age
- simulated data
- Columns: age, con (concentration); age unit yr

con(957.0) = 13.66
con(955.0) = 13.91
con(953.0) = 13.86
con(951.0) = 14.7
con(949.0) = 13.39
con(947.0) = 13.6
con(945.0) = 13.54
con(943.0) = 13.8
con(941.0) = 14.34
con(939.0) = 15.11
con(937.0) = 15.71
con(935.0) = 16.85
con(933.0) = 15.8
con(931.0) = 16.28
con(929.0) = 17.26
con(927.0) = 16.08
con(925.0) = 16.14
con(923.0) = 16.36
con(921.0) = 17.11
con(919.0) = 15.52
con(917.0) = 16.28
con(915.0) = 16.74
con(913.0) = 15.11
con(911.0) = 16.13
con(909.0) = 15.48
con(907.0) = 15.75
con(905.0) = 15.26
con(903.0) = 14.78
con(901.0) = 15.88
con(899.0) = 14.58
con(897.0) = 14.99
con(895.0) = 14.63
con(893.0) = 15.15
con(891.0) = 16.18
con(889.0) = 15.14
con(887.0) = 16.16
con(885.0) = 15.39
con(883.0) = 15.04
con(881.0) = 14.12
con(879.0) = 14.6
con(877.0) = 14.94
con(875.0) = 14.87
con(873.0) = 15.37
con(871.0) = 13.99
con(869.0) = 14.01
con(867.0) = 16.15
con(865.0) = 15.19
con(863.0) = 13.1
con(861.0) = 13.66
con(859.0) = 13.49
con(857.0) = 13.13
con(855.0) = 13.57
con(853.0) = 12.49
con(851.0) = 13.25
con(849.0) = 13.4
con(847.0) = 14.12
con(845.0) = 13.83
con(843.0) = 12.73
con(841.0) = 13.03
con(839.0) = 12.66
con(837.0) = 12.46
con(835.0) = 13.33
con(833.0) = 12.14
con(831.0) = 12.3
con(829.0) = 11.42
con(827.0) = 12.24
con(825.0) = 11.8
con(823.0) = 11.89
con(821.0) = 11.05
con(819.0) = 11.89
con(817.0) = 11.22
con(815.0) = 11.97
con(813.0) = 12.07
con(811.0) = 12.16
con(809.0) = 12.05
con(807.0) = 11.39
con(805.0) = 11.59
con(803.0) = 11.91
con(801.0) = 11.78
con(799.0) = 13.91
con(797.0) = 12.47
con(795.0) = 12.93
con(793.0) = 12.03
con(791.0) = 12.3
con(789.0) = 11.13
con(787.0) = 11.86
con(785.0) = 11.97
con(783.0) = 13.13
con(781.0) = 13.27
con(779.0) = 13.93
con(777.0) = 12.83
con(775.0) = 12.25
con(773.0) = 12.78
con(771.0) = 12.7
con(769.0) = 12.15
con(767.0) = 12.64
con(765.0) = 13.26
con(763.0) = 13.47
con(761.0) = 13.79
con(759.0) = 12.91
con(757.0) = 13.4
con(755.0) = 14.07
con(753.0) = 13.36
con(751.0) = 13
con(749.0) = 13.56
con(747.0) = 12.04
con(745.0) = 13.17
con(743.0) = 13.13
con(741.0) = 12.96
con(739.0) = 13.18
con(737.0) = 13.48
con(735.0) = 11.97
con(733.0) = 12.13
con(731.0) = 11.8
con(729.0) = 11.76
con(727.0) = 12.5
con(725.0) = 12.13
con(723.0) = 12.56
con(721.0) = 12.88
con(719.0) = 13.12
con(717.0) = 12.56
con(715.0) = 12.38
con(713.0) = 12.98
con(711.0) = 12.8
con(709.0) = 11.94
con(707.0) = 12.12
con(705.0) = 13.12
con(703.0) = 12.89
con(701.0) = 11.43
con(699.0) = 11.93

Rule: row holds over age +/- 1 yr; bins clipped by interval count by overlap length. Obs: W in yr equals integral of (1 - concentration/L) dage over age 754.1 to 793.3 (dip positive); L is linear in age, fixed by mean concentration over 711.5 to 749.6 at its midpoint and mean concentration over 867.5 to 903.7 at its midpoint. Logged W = 1.4 yr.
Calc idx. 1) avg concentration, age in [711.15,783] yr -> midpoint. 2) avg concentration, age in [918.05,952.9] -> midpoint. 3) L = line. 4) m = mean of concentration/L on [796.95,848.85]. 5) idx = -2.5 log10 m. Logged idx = 0.13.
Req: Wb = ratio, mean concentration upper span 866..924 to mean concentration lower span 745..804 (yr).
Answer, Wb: 1.20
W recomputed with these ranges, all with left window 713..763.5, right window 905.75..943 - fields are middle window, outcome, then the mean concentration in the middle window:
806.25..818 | 1.9 yr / 11.8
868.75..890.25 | 0.4 yr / 14.9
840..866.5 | 2.2 yr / 13.5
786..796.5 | 1.3 yr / 12.1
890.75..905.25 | 0.4 yr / 15.1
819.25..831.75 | 2.2 yr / 11.8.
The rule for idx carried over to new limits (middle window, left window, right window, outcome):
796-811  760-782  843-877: 0.10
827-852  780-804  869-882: 0.06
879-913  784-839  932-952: -0.11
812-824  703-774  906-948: 0.20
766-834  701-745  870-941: 0.13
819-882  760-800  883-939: 0.08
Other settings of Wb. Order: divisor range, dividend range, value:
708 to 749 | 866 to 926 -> 1.22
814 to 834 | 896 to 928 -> 1.34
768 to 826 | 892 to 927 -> 1.28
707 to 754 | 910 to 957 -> 1.21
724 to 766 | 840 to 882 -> 1.08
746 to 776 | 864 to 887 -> 1.15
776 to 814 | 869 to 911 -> 1.22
